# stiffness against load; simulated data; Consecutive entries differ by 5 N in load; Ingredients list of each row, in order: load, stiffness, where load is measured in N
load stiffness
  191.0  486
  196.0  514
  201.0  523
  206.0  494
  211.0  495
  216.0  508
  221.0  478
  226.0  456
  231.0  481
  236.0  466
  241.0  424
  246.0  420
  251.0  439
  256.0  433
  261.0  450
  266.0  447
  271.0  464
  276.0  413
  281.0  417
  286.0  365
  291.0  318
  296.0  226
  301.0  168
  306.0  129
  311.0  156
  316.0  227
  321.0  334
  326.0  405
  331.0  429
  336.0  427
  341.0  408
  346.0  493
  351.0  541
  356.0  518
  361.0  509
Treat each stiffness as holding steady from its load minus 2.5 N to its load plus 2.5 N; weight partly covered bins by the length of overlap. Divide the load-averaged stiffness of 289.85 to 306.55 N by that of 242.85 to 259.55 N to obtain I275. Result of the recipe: 0.49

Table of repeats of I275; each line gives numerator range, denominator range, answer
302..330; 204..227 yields 0.52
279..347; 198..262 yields 0.68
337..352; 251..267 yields 1.06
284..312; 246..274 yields 0.51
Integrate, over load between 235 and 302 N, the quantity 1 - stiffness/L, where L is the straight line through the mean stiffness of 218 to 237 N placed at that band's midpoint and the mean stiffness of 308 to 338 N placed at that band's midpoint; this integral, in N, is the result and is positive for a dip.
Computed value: 3.1 N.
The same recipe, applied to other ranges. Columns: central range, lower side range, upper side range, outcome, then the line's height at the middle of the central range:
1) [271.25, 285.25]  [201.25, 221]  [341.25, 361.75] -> 2.4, 501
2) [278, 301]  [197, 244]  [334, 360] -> 7.9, 481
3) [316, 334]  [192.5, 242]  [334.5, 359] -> 4.2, 481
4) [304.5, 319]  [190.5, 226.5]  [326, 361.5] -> 9.0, 475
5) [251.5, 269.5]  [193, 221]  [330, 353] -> 1.6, 486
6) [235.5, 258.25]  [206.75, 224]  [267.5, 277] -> 1.5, 465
